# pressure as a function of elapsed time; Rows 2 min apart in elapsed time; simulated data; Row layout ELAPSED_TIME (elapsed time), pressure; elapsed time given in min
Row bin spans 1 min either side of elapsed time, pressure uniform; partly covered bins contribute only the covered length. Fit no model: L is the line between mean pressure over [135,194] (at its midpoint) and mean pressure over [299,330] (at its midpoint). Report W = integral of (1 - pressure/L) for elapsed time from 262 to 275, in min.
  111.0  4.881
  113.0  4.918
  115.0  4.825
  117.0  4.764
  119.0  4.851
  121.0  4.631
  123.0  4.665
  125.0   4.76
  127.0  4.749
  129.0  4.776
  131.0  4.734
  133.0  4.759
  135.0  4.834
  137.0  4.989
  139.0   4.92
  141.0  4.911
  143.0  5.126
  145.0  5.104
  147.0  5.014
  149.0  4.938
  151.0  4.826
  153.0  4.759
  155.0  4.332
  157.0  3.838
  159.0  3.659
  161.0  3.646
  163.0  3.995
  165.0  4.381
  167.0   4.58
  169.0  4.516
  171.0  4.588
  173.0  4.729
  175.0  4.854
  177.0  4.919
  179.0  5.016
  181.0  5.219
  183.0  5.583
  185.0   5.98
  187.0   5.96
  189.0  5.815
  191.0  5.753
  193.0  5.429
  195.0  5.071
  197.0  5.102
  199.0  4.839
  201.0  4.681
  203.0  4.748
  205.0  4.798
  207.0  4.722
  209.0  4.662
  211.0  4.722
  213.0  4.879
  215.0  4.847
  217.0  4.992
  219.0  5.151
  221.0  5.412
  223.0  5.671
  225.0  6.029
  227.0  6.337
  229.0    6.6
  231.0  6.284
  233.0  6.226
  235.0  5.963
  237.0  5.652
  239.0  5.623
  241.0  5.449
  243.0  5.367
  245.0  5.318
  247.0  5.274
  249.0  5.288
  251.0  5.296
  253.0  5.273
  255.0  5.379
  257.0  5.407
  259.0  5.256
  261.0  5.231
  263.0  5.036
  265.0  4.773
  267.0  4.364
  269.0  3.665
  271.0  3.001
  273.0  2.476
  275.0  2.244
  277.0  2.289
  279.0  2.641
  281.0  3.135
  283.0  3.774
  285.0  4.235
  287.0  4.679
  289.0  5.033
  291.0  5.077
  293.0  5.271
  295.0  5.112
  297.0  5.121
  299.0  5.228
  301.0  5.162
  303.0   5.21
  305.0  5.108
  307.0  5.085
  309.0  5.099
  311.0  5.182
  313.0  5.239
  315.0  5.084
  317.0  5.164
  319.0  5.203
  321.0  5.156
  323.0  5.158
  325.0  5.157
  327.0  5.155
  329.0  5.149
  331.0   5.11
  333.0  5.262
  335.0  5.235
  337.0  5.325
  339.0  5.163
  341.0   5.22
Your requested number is 3.4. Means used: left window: 4.87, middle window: 3.76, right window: 5.16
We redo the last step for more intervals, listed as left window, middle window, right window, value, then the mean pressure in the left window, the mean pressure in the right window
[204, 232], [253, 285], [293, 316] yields 7.82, 5.36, 5.15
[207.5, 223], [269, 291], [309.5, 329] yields 7.15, 4.99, 5.16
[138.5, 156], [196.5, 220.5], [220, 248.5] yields 2.91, 4.88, 5.79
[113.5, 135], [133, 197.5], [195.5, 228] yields 0.49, 4.76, 5.1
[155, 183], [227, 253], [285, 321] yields -4.83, 4.49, 5.1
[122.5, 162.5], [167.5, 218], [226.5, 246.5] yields 2.27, 4.66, 5.86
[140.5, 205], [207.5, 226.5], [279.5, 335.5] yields -1.05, 4.87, 4.96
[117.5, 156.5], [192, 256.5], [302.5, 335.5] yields -4.75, 4.81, 5.16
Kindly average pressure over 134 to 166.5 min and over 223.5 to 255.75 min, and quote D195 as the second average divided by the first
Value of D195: 1.2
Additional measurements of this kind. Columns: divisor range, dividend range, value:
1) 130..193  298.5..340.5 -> 1.07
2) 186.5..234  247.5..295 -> 0.81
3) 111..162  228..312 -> 1.03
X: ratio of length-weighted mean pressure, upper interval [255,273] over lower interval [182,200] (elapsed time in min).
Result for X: 0.82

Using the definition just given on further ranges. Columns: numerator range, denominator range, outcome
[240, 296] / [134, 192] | 0.92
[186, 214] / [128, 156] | 1.05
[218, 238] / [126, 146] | 1.21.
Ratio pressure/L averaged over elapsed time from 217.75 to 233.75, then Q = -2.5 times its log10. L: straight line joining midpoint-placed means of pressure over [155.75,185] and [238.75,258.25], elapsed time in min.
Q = -0.159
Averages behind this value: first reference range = 4.58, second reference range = 5.36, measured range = 5.94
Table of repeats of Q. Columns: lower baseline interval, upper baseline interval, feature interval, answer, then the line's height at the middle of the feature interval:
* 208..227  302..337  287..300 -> 0.02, 5.18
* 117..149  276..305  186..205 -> -0.12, 4.69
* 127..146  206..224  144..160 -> 0.08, 4.92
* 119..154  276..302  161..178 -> 0.05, 4.75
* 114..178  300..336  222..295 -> 0.03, 4.99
